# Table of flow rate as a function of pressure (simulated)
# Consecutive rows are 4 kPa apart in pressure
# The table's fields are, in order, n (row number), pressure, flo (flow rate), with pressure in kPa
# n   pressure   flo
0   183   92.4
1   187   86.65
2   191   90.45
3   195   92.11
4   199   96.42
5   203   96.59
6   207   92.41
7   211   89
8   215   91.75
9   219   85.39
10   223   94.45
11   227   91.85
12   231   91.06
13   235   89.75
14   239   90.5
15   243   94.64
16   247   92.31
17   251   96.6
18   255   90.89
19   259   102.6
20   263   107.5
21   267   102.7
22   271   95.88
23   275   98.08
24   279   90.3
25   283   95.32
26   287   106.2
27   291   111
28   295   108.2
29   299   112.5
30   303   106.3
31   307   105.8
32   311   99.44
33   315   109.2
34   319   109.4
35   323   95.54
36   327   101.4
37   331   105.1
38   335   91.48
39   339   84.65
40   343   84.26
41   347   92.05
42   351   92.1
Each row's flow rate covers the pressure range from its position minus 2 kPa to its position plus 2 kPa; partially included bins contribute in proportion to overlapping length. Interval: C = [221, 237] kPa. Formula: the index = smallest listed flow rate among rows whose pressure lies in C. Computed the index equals 89.75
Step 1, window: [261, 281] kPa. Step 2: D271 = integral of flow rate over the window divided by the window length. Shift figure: 98.9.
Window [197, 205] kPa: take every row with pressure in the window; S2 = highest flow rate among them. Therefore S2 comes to 96.59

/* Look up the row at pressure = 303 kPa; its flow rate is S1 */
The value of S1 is 106.3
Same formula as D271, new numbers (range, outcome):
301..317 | 105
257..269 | 104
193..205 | 95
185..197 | 89.7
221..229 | 93.2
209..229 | 90.5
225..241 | 90.8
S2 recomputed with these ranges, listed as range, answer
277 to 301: 112.5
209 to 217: 91.75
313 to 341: 109.4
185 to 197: 92.11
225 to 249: 94.64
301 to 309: 106.3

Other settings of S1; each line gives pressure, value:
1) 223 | 94.45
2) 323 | 95.54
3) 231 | 91.06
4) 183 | 92.4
